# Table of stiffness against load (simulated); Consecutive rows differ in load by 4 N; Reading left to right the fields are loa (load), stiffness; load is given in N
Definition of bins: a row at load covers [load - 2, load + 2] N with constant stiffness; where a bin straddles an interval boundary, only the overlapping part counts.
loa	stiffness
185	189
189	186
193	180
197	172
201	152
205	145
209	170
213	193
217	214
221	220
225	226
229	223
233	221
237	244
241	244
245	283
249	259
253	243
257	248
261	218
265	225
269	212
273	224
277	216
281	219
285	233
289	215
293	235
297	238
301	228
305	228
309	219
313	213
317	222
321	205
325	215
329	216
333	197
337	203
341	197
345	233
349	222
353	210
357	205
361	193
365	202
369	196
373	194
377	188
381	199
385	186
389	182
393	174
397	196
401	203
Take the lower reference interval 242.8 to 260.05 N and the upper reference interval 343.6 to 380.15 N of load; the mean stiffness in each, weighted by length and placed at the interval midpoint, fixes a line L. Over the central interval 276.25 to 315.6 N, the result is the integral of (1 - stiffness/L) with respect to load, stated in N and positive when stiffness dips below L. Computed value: 1.7 N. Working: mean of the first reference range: 256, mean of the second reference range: 204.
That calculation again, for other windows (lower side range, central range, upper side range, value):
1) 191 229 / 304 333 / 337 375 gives -2.0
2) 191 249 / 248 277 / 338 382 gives -3.4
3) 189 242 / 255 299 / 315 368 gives -4.7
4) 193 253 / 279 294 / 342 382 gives -1.2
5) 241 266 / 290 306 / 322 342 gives -0.6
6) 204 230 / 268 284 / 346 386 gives -1.5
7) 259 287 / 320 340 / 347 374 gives 0.3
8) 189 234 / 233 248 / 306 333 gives -4.2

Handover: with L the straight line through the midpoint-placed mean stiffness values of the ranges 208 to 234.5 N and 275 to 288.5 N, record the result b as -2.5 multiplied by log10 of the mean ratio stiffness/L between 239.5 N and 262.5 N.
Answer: -0.16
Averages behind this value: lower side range 211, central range 250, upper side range 222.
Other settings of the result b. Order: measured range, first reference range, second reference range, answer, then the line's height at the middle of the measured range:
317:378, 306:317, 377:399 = -0.01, 204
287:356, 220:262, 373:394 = -0.04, 210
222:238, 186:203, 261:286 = -0.17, 195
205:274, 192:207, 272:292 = -0.18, 191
